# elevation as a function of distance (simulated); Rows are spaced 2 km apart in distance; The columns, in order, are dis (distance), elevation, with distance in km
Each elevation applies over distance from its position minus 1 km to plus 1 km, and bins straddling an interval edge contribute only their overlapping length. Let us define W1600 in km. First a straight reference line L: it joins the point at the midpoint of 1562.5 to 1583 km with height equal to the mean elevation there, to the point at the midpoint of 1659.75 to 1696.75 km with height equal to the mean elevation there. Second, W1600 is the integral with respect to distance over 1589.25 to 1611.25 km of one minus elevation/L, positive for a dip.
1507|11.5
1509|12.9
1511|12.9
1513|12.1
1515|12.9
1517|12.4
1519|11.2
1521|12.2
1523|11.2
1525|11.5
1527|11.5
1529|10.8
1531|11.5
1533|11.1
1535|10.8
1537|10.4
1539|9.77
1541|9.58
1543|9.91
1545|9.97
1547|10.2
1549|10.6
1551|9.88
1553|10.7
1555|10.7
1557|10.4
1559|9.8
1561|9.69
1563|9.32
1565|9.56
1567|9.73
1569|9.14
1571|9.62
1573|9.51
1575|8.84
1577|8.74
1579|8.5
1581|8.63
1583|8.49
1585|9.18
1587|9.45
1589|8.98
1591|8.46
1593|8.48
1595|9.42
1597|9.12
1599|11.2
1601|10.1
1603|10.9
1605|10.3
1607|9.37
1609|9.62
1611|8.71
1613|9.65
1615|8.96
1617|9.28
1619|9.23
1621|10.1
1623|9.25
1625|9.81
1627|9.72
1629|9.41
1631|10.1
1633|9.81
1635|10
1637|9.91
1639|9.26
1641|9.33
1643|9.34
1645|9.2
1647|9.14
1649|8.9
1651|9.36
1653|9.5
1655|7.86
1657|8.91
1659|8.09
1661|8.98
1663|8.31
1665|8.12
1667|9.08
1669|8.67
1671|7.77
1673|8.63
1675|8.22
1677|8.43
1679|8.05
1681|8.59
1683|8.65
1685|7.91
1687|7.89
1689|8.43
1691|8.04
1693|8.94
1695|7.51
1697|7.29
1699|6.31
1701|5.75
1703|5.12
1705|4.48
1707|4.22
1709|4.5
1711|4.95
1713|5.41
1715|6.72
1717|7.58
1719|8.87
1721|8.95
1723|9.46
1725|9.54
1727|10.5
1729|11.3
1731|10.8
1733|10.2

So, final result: -1.7 km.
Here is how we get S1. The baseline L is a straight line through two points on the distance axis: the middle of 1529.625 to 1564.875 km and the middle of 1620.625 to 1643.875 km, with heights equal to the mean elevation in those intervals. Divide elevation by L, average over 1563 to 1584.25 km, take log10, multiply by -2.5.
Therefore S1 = 0.11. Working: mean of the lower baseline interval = 10.2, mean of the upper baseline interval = 9.66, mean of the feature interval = 9.09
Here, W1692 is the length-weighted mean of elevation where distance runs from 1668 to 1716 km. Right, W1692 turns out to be 7.1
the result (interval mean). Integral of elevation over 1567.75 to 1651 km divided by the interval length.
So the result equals 9.39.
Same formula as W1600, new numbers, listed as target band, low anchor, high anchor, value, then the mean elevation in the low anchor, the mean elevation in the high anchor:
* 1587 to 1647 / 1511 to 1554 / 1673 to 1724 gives -3.1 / 11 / 7.24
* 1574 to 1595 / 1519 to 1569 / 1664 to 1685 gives 2.1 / 10.4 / 8.4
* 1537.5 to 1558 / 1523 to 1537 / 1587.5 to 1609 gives 1.1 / 11.1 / 9.63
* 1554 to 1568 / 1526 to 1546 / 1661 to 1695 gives 0.4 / 10.5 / 8.35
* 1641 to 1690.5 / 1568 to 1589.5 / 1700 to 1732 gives -3.8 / 9.01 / 7.38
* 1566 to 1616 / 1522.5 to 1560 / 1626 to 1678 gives 2.6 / 10.5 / 9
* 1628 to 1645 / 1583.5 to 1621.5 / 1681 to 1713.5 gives -2.3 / 9.48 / 6.67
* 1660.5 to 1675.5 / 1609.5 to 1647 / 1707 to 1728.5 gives 0.3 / 9.5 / 7.57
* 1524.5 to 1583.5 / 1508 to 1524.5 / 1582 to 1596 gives 3.0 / 12.2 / 8.92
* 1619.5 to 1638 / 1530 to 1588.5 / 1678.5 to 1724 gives -2.9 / 9.78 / 7.1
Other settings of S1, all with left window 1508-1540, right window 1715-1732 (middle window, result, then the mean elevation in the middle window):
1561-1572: 0.17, 9.49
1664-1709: 0.30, 7.48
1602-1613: 0.10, 9.77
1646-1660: 0.16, 8.82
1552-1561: 0.09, 10.3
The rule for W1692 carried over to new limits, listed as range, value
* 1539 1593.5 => 9.5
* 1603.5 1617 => 9.48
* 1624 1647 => 9.61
